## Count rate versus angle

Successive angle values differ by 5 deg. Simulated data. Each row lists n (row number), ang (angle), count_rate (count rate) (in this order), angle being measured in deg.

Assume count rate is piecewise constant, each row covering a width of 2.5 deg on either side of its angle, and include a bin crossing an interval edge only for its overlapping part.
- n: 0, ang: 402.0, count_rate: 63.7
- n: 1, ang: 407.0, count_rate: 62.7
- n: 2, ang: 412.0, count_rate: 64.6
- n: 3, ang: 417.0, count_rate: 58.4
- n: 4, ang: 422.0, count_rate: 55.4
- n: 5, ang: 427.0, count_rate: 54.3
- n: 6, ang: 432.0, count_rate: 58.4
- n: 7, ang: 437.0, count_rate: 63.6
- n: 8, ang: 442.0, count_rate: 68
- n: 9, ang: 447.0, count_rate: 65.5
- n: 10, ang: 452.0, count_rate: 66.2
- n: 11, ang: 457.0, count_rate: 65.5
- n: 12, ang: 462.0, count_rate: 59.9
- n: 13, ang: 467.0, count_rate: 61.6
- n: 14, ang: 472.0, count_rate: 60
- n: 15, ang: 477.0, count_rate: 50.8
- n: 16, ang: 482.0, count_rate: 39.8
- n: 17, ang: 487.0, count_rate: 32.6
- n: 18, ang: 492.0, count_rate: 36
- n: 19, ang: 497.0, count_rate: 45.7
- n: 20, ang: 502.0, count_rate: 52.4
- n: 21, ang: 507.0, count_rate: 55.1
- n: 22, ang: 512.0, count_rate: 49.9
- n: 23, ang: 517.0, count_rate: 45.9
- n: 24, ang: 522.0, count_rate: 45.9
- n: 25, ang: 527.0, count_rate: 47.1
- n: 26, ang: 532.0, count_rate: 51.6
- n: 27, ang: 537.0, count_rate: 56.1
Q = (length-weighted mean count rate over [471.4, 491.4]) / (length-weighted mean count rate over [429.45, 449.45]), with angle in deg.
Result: 0.68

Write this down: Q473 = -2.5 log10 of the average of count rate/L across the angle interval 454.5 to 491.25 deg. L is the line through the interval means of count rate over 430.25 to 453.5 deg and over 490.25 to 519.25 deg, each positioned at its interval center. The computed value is 0.09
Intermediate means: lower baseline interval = 64.5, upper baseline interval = 47.8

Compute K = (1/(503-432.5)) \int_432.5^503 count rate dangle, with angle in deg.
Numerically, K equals 55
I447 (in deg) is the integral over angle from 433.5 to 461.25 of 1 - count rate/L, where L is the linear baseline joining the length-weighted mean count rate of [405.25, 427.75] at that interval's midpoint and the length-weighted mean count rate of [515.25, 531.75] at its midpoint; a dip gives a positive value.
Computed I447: -4.7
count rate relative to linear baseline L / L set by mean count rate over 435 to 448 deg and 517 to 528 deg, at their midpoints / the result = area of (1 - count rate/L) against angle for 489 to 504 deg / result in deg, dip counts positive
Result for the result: 2.4 deg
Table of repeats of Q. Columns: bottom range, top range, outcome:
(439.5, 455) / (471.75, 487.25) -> 0.69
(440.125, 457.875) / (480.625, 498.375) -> 0.57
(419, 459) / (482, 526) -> 0.73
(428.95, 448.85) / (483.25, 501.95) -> 0.63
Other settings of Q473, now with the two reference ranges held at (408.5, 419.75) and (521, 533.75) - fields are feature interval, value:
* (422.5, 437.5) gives 0.04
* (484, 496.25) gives 0.41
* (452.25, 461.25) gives -0.14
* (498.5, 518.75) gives -0.01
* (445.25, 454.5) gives -0.15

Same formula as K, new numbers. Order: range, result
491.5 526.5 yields 47.9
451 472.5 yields 62.6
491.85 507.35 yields 47.9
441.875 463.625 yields 64.9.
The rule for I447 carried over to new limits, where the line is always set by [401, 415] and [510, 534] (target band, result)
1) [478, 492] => 4.0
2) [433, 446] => -1.3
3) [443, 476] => -3.7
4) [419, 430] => 1.1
